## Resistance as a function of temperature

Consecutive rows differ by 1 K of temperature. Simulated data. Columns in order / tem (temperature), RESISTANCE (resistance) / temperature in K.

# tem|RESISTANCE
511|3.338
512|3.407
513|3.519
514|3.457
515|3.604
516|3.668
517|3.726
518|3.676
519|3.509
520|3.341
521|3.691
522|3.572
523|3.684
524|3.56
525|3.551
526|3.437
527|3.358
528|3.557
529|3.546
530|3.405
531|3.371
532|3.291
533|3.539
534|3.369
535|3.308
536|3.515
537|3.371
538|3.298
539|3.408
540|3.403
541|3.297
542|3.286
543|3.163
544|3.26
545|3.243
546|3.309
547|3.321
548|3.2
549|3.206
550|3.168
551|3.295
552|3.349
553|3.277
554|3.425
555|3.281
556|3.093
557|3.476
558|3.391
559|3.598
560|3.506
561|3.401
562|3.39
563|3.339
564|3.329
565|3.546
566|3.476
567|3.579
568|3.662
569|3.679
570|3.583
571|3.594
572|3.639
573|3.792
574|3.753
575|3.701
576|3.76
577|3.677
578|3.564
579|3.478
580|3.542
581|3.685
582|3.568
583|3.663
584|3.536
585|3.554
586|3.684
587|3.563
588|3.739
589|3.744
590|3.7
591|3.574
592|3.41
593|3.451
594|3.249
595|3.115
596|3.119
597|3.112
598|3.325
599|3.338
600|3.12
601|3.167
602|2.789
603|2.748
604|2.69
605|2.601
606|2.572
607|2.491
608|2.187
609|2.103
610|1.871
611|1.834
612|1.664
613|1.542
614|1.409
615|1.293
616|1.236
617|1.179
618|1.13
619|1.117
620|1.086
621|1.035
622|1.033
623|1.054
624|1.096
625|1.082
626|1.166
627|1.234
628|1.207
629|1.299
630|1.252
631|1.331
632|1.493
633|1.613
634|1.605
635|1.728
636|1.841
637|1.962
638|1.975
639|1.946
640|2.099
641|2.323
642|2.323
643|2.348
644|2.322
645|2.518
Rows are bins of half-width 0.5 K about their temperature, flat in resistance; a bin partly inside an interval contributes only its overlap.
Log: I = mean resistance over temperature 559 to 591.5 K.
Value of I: 3.59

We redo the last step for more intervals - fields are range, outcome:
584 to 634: 2.24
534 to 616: 3.2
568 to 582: 3.65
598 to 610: 2.7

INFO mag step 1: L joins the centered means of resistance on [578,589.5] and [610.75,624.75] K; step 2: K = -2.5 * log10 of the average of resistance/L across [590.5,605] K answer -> -0.19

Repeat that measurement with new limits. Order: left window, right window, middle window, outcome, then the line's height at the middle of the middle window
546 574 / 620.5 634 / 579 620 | -0.24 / 2.14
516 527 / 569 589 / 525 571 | 0.07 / 3.6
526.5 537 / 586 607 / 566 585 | -0.11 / 3.27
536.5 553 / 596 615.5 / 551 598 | -0.22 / 2.87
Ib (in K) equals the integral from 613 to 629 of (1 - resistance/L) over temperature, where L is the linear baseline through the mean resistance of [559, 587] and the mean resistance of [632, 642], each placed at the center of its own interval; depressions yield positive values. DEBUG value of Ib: 7.9 K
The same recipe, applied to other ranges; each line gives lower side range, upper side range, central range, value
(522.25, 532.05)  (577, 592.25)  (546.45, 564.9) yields 1.07 K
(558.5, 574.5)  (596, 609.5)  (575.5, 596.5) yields -2.63 K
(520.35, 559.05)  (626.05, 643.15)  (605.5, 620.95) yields 3.50 K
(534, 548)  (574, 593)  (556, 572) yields -0.06 K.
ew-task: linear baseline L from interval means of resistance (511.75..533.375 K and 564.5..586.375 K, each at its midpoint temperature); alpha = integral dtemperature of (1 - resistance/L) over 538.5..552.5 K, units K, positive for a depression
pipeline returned 1.1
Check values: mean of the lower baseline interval 3.52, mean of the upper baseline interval 3.62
